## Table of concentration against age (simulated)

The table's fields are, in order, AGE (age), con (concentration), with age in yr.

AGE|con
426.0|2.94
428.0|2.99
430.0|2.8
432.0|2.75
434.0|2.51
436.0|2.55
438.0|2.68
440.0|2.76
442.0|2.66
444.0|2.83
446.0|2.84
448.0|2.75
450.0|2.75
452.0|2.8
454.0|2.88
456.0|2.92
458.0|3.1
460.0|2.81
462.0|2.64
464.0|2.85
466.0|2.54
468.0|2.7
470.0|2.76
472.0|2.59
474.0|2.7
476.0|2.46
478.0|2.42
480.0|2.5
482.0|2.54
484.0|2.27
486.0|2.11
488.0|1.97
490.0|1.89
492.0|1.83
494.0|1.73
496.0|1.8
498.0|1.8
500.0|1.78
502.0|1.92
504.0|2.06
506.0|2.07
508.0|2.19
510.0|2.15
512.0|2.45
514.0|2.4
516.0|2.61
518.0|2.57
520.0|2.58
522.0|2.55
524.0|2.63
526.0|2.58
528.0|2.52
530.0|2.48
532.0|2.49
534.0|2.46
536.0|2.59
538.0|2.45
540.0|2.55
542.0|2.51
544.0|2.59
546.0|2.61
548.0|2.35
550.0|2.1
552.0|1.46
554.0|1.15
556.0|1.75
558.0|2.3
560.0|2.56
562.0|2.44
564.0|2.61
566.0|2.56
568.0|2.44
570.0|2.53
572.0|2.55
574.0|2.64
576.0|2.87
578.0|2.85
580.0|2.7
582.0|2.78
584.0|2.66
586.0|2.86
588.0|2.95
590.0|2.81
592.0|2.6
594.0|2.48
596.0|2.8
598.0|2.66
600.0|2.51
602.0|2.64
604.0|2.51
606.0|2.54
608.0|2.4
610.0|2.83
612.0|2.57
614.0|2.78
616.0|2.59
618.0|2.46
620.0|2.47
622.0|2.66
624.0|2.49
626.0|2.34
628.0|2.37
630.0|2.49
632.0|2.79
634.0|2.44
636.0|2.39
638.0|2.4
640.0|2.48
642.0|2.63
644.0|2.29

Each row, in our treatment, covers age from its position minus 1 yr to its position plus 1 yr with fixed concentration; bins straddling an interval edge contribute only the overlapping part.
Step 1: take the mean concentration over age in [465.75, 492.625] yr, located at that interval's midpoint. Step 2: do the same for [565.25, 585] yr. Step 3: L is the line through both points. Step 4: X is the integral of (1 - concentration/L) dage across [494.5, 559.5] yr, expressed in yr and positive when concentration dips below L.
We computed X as 6.6 yr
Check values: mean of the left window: 2.38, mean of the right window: 2.66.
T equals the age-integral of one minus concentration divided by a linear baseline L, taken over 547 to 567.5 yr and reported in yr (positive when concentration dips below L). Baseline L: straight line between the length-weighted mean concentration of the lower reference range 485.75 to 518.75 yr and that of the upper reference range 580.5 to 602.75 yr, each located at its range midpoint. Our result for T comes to 2.8 yr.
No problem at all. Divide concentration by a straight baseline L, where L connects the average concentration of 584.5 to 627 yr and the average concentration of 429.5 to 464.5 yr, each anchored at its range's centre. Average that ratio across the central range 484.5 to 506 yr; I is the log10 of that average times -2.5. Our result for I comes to 0.39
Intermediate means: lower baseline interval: 2.77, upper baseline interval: 2.62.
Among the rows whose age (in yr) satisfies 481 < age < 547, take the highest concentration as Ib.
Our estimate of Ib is 2.63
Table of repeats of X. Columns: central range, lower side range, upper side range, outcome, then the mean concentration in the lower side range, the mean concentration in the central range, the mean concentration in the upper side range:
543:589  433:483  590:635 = 2.82 yr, 2.7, 2.45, 2.57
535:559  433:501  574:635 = 3.46 yr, 2.49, 2.2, 2.63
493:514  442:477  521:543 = 4.83 yr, 2.76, 2.01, 2.53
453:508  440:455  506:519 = 4.94 yr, 2.79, 2.35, 2.37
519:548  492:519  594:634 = -4.04 yr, 2.11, 2.54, 2.57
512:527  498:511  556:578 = -2.94 yr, 2.01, 2.55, 2.53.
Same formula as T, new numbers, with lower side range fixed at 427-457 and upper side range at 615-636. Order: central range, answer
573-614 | -2.2 yr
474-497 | 4.6 yr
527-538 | 0.6 yr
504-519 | 1.9 yr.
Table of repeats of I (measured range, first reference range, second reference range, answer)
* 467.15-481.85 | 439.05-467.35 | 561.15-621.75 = 0.07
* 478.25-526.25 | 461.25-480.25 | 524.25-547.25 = 0.17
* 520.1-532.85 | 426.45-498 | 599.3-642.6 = 0.00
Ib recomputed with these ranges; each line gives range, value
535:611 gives 2.95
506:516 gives 2.61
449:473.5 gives 3.1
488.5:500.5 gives 1.89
